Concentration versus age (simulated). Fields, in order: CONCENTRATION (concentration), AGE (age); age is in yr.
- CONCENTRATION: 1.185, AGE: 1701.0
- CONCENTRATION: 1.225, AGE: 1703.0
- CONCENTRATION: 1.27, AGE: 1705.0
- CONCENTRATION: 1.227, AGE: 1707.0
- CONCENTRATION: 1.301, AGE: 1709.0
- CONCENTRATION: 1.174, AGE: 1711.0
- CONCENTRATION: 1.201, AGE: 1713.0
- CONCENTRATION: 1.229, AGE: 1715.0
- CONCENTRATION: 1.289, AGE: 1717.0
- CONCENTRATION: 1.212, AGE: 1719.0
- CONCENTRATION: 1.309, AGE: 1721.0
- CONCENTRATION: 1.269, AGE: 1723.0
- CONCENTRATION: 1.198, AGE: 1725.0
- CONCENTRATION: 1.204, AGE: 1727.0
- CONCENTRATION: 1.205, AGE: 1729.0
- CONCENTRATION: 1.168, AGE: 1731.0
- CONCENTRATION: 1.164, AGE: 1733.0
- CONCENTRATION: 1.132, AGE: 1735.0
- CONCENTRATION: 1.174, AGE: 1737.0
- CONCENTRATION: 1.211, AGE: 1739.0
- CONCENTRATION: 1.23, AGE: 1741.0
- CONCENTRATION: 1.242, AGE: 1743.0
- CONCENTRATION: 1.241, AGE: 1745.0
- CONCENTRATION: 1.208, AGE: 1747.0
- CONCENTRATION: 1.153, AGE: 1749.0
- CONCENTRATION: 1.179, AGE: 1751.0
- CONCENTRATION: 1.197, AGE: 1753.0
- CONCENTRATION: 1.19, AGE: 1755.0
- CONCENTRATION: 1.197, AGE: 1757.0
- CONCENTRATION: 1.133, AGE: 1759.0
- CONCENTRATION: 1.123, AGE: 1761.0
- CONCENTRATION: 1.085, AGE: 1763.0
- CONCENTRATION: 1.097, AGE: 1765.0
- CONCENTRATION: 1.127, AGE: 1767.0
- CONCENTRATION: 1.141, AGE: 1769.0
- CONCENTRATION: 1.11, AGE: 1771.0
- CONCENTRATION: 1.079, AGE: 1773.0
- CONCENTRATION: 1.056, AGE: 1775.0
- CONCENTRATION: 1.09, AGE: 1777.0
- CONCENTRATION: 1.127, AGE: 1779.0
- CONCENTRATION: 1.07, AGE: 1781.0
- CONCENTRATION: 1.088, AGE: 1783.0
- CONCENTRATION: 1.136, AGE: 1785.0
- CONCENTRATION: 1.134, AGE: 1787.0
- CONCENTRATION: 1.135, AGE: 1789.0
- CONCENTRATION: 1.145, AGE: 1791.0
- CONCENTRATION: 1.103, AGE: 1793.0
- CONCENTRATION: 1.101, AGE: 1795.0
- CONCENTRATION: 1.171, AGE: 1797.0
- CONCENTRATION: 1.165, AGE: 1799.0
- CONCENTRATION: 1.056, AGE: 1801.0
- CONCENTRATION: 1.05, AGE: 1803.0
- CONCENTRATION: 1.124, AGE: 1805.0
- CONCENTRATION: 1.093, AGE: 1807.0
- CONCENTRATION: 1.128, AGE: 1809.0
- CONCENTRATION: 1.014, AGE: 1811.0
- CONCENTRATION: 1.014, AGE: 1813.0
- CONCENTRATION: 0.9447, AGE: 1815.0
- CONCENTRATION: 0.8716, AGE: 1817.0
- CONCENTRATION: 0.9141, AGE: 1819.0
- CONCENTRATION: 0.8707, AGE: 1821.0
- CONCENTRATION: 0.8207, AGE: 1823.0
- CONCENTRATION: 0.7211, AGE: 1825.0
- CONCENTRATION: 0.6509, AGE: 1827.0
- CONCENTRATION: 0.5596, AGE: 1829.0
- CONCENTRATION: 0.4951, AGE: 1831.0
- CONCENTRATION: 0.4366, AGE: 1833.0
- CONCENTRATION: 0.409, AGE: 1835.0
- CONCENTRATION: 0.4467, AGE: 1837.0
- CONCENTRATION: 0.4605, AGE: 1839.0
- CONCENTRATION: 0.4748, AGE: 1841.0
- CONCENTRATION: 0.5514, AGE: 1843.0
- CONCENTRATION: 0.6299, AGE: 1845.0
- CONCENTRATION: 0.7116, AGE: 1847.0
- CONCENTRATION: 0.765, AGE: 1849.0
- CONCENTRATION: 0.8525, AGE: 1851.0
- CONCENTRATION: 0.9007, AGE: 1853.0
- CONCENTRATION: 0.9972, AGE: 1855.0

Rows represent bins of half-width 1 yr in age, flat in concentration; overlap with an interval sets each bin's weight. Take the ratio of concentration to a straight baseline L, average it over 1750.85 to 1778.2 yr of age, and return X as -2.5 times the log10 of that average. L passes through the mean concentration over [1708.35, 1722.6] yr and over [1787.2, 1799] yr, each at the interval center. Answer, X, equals 0.05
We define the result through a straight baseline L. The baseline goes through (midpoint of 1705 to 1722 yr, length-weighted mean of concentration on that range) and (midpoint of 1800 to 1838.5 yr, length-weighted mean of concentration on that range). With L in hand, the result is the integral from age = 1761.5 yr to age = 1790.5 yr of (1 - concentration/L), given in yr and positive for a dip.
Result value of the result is -3.4 yr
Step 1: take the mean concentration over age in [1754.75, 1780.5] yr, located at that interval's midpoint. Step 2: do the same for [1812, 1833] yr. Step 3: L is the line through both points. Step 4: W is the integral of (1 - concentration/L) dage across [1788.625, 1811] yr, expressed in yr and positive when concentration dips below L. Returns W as -4.9 yr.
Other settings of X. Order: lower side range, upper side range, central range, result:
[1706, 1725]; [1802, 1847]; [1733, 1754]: -0.073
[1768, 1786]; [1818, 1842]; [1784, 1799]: -0.179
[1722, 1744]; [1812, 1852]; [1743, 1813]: -0.178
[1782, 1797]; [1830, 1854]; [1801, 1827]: -0.089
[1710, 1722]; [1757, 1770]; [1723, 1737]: 0.017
